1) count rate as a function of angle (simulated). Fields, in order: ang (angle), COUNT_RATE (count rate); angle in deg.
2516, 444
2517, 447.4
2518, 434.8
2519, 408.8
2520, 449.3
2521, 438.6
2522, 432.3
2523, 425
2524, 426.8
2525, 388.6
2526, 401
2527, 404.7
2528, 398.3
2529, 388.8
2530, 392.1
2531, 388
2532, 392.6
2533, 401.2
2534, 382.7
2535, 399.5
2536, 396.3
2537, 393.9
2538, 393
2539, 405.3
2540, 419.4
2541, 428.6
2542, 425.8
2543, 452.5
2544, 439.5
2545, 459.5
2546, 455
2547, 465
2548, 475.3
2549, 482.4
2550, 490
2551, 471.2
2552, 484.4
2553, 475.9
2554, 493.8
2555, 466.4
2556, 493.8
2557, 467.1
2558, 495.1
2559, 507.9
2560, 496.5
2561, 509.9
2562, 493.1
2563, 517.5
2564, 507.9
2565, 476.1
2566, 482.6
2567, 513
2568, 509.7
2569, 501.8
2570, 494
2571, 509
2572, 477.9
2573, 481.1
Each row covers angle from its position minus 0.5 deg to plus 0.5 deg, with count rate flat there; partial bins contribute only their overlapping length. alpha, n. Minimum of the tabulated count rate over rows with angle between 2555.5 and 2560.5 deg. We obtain 467.1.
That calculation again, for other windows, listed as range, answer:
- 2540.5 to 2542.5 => 425.8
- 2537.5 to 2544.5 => 393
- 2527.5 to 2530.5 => 388.8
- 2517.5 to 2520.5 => 408.8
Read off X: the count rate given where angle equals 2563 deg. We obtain 517.5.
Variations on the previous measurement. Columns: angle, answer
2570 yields 494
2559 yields 507.9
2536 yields 396.3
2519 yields 408.8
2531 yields 388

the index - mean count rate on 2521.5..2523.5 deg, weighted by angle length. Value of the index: 429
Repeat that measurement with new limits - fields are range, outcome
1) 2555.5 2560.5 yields 492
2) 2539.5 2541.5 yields 424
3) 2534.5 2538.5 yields 396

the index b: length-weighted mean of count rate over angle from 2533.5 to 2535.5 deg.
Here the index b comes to 391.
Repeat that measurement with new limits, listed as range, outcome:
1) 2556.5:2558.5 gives 481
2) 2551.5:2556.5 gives 483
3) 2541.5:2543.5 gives 439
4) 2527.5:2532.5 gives 392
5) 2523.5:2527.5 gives 405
